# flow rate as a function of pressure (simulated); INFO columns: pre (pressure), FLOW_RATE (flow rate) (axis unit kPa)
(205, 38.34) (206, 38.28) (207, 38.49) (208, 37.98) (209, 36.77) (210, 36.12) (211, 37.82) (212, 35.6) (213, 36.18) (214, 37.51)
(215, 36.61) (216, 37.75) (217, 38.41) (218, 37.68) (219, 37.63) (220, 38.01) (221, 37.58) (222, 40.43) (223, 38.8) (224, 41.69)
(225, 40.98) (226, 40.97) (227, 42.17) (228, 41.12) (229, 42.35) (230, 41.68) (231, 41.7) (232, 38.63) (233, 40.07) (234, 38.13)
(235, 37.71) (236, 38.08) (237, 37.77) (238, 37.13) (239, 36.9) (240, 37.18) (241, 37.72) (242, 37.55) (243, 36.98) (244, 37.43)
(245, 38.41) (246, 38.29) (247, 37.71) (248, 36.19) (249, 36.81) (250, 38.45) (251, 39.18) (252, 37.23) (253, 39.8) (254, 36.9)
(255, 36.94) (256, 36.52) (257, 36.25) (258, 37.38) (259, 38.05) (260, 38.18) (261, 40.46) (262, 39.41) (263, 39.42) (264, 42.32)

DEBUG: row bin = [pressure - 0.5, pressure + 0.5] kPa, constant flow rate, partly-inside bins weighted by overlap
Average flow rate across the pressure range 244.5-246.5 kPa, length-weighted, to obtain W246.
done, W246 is 38.3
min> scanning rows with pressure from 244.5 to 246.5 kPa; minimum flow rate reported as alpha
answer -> 38.29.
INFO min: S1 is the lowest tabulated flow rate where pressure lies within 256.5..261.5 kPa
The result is 36.25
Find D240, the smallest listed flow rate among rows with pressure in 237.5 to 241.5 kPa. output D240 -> 36.9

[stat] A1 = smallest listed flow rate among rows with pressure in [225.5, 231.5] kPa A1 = 40.97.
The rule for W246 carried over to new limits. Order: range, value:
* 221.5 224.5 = 40.3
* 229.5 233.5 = 40.5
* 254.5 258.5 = 36.8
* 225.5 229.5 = 41.7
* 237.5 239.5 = 37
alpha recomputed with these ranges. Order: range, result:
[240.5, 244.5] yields 36.98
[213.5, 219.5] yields 36.61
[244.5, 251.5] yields 36.19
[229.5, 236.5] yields 37.71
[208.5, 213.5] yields 35.6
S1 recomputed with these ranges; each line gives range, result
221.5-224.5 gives 38.8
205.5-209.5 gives 36.77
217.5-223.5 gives 37.58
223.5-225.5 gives 40.98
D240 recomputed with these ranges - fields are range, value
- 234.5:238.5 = 37.13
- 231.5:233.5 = 38.63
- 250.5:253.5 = 37.23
